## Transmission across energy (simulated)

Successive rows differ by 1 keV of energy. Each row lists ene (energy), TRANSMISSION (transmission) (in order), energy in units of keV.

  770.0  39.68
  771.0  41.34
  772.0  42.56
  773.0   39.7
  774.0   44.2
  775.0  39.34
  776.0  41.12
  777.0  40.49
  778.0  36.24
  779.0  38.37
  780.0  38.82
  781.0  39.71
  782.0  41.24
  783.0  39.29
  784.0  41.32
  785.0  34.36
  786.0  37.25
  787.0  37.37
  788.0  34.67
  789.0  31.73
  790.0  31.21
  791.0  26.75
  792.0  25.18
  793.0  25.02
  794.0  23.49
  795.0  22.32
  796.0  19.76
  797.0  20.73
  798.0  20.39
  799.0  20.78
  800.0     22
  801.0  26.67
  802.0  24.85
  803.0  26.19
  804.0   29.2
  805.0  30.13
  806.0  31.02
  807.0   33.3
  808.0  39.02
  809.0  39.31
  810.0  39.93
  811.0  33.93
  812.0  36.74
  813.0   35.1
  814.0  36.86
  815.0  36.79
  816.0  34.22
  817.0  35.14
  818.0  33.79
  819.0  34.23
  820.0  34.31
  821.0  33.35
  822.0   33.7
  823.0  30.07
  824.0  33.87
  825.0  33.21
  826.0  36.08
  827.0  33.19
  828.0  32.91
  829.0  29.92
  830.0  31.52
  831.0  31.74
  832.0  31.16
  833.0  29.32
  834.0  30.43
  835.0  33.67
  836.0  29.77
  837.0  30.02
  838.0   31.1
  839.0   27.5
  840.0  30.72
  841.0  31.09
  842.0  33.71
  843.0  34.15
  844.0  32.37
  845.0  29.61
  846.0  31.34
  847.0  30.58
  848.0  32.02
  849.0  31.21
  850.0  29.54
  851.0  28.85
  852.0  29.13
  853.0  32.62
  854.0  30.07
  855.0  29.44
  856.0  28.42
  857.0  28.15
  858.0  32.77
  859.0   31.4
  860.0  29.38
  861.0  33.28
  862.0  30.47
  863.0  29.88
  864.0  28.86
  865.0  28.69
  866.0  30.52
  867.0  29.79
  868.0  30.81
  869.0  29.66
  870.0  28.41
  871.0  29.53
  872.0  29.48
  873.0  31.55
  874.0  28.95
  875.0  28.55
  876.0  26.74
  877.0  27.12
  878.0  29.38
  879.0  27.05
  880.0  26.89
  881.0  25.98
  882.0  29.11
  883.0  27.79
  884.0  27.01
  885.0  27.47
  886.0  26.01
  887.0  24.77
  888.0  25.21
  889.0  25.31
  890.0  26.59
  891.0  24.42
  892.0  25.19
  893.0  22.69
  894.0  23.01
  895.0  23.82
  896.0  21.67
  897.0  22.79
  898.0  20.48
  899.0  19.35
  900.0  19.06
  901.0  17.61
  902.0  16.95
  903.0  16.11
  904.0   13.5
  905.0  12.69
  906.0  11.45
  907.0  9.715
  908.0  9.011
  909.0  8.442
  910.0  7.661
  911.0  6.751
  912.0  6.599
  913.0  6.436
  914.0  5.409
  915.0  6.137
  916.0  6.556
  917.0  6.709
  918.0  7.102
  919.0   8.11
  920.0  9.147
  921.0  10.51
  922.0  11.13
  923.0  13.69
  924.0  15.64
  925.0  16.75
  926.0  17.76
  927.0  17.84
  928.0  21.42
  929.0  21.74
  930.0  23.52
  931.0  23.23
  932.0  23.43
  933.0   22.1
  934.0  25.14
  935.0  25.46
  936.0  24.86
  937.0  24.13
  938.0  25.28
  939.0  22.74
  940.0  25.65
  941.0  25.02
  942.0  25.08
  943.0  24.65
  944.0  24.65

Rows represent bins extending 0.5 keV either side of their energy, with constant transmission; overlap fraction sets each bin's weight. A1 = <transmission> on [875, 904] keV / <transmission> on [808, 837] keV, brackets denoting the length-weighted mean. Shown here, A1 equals 0.71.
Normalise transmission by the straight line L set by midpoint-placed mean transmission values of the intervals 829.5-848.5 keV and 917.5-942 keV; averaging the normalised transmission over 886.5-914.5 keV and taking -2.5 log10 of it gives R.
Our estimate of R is 0.36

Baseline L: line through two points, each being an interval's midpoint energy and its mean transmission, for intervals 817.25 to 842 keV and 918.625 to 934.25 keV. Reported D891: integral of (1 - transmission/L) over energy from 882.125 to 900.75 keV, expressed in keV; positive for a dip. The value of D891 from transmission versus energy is -1.00 keV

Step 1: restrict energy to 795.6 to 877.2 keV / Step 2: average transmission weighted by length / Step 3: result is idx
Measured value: 30.8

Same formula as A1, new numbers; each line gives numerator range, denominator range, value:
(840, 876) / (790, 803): 1.29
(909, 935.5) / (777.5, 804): 0.46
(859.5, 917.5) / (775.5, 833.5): 0.68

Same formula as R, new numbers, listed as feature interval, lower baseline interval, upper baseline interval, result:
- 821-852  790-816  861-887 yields -0.09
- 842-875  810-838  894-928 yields -0.21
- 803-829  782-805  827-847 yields -0.14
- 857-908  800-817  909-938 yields -0.16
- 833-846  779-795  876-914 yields -0.16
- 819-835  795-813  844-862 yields -0.09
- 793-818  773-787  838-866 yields 0.20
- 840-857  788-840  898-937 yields -0.21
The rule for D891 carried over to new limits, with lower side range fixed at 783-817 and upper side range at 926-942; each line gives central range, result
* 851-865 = -1.4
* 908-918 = 7.2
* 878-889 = -0.3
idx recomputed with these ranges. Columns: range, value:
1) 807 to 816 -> 36.8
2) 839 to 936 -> 23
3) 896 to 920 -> 11.7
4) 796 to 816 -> 30.5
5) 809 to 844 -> 33.1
